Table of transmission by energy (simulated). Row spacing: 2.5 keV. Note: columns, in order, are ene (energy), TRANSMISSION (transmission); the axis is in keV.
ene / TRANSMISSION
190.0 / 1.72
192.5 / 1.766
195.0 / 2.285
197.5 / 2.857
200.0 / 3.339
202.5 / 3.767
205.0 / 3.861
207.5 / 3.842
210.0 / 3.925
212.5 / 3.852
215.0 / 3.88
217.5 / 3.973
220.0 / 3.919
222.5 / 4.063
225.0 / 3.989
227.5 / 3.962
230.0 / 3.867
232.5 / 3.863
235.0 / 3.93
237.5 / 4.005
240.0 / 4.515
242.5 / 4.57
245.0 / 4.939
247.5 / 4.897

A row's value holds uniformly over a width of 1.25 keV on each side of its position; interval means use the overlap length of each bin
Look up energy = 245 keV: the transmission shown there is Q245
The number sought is 4.939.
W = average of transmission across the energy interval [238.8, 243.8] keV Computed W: 4.55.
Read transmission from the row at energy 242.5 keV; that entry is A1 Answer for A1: 4.57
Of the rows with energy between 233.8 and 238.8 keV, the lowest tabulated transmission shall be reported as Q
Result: 3.93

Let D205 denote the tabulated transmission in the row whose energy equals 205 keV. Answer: 3.861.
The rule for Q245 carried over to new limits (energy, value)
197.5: 2.857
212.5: 3.852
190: 1.72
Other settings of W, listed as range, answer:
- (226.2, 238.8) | 3.93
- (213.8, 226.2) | 3.97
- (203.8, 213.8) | 3.87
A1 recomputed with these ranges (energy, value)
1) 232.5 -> 3.863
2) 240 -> 4.515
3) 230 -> 3.867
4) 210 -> 3.925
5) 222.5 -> 4.063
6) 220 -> 3.919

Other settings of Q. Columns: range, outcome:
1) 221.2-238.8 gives 3.863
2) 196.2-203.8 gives 2.857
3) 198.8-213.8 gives 3.339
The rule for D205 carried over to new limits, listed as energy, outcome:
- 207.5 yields 3.842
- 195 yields 2.285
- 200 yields 3.339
